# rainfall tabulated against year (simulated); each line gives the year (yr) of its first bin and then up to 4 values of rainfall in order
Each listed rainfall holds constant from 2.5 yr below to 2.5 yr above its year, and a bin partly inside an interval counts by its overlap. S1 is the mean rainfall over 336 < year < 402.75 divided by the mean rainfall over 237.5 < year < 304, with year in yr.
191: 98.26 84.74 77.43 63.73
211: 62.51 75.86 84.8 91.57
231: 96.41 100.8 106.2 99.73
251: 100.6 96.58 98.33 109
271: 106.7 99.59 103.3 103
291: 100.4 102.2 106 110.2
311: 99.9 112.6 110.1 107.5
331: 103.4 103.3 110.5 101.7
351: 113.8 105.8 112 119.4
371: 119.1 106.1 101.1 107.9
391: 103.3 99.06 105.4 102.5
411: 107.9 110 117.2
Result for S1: 1.05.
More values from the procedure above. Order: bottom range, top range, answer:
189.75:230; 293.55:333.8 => 1.33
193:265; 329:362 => 1.20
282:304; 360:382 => 1.09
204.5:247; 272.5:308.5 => 1.19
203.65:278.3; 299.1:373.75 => 1.17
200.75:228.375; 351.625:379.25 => 1.48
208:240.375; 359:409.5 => 1.25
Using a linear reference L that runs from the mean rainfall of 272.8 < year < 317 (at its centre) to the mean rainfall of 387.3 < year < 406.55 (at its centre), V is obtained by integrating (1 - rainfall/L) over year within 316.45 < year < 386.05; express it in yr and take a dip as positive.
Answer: -3.7 yr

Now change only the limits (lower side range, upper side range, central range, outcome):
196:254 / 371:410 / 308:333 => -2.4 yr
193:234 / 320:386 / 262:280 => -2.5 yr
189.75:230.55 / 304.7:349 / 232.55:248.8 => -2.8 yr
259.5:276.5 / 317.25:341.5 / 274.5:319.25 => 0.5 yr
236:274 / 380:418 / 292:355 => -1.9 yr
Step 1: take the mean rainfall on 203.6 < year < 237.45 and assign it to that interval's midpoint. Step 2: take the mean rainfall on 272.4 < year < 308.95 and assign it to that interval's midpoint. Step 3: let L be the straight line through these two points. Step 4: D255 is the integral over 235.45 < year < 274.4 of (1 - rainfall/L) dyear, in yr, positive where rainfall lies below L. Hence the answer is -4.2 yr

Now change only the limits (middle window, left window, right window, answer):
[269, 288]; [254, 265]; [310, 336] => -0.32 yr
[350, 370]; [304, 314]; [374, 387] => -1.59 yr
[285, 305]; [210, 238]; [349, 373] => -0.56 yr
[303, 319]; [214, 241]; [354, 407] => -1.16 yr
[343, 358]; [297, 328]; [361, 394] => 0.19 yr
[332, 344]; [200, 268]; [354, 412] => -0.46 yr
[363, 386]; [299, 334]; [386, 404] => -1.49 yr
